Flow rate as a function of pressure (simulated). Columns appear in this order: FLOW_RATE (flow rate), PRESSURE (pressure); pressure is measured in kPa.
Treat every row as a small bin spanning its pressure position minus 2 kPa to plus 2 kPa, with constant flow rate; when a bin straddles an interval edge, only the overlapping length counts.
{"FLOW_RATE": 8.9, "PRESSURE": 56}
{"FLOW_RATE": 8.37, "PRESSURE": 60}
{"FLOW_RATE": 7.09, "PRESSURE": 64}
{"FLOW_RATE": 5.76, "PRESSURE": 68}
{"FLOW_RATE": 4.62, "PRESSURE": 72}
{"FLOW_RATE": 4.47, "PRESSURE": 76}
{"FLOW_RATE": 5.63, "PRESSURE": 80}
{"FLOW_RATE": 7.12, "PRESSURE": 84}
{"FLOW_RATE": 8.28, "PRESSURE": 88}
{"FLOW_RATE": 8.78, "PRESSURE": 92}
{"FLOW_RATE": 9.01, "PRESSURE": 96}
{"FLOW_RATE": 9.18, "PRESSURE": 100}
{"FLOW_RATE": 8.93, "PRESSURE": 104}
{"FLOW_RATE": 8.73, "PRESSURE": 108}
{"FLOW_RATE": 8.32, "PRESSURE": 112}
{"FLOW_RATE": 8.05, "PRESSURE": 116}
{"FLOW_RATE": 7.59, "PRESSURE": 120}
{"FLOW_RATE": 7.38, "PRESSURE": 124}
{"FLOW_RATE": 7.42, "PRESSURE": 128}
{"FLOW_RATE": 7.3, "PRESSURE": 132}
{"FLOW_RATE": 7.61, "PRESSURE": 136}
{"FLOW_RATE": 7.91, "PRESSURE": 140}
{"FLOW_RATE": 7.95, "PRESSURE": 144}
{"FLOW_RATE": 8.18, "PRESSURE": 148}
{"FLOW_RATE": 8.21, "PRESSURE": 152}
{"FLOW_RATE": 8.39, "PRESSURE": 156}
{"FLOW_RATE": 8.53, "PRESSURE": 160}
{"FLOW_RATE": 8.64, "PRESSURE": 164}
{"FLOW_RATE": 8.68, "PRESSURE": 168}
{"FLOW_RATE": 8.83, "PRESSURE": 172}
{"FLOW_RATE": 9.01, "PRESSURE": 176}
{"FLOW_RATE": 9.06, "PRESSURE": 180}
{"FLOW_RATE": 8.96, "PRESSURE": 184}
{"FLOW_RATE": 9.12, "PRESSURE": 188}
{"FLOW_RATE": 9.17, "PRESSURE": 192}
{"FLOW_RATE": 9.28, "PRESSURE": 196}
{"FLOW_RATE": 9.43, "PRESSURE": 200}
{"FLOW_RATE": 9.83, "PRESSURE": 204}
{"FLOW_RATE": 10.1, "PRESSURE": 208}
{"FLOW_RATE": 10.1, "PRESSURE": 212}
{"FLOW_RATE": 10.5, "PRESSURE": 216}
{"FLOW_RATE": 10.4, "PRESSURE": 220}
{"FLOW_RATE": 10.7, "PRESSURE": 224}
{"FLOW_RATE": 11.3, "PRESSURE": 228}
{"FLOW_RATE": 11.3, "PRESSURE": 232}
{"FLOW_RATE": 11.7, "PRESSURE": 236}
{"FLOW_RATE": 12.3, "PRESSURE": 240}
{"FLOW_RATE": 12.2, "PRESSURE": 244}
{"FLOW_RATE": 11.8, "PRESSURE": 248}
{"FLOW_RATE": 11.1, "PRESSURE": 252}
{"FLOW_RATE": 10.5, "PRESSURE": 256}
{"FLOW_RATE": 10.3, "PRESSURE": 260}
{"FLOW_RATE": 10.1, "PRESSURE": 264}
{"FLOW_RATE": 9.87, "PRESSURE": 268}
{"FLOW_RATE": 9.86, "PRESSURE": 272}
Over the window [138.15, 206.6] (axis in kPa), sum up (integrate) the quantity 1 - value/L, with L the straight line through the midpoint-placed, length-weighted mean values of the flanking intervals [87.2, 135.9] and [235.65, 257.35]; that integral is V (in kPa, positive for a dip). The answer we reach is 6.8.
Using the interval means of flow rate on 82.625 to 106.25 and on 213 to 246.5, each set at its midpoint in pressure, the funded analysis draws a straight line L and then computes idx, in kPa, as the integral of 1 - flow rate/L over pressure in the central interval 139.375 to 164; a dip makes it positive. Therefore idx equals 3.75 kPa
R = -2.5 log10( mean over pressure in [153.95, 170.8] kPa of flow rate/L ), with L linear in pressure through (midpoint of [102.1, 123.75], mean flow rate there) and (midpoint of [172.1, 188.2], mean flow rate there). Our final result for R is 0.03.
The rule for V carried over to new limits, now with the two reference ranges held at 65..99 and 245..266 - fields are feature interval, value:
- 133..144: 0.48 kPa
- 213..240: -2.36 kPa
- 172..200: 0.32 kPa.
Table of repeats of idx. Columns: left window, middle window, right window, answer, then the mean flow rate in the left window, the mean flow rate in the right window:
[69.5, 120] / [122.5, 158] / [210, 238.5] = 3.7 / 7.58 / 10.9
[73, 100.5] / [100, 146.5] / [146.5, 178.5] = -0.5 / 7.3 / 8.57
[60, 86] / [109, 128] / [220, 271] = -1.4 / 5.98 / 11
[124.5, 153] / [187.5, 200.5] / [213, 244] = 0.8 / 7.76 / 11.2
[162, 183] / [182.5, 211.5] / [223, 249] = 1.4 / 8.85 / 11.6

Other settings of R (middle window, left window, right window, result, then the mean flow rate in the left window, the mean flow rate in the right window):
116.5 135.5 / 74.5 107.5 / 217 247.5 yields 0.16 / 7.77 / 11.4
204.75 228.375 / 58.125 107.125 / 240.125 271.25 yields -0.04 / 7.3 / 10.9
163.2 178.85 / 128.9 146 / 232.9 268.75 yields -0.01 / 7.67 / 11.1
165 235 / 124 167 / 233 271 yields -0.02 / 8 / 11.1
